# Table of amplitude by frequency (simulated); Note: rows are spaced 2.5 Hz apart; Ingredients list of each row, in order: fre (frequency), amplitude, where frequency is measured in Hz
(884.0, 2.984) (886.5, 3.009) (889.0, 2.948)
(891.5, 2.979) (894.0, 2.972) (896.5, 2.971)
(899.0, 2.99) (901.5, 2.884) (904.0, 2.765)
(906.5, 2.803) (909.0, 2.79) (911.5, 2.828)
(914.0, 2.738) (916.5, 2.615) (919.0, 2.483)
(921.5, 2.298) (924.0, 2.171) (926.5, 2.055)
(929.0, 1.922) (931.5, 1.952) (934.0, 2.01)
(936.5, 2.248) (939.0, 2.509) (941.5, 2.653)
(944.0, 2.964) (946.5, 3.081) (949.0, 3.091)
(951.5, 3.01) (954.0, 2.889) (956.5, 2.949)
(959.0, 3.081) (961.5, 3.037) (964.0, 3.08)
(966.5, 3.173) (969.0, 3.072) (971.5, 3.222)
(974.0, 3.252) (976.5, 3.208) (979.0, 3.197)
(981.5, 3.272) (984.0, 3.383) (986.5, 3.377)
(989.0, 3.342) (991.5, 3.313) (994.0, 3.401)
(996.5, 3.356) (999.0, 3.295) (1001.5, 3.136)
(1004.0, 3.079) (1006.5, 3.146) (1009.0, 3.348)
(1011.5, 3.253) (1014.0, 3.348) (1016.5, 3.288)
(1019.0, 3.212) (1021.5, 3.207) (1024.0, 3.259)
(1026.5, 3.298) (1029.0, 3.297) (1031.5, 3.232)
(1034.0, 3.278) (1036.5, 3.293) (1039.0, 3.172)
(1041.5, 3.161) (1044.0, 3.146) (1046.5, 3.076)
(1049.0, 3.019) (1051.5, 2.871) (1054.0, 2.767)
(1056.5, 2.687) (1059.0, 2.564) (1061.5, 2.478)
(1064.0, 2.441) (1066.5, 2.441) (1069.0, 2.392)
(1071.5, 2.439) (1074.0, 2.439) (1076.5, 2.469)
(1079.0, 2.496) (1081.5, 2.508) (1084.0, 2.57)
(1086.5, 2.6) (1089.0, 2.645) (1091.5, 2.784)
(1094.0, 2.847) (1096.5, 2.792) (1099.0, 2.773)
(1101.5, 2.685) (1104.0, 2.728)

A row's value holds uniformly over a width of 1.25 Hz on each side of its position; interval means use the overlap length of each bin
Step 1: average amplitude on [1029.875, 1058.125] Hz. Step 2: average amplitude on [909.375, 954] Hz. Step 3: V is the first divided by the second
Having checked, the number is 1.21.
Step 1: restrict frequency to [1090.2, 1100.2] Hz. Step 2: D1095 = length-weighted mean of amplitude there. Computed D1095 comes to 2.8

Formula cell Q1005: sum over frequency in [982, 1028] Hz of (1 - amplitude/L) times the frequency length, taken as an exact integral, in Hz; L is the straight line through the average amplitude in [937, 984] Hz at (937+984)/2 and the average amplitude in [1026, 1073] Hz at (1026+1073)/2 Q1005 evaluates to -4.9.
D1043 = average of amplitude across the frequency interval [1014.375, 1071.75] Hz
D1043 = 2.97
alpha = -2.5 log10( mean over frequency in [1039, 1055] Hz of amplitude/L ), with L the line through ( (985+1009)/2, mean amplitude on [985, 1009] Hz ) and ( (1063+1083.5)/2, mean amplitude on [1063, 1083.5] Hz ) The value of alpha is -0.11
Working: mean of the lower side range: 3.28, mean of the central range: 3.02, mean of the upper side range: 2.46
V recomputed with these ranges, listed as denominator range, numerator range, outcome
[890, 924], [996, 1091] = 1.06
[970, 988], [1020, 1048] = 0.98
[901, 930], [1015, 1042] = 1.29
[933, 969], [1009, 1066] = 1.07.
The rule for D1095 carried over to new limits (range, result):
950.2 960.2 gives 2.98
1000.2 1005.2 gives 3.11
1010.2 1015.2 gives 3.3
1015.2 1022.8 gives 3.24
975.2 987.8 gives 3.29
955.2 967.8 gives 3.06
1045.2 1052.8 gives 2.99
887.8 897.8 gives 2.97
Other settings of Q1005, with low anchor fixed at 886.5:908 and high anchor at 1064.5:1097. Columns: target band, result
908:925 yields 1.9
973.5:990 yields -3.2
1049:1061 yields -0.6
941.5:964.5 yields -1.5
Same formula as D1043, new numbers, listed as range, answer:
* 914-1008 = 2.9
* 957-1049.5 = 3.22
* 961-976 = 3.15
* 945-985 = 3.12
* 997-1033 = 3.25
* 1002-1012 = 3.2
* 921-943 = 2.21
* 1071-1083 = 2.47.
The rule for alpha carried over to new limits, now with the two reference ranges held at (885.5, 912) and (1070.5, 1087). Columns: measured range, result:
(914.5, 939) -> 0.26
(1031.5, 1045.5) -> -0.23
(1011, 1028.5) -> -0.23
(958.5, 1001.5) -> -0.19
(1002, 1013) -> -0.20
